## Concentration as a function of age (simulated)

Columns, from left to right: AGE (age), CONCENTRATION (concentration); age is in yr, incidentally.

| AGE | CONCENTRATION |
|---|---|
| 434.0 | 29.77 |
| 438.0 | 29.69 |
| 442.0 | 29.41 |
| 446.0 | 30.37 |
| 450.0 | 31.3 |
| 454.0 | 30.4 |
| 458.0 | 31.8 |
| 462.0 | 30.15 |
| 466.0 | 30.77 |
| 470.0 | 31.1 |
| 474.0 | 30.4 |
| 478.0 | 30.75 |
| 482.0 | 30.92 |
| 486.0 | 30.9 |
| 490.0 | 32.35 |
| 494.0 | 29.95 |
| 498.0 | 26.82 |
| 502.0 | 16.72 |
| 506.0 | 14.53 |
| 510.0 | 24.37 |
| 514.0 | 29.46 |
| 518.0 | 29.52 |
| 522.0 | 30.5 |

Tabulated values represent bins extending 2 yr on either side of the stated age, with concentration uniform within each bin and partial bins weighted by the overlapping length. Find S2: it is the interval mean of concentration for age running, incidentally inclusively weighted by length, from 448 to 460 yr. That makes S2 31.2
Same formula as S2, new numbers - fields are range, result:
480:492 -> 31.4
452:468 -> 30.8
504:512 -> 19.4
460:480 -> 30.6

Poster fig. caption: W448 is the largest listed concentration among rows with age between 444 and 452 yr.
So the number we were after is 31.3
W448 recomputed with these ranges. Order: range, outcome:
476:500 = 32.35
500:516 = 29.46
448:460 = 31.8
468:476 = 31.1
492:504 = 29.95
